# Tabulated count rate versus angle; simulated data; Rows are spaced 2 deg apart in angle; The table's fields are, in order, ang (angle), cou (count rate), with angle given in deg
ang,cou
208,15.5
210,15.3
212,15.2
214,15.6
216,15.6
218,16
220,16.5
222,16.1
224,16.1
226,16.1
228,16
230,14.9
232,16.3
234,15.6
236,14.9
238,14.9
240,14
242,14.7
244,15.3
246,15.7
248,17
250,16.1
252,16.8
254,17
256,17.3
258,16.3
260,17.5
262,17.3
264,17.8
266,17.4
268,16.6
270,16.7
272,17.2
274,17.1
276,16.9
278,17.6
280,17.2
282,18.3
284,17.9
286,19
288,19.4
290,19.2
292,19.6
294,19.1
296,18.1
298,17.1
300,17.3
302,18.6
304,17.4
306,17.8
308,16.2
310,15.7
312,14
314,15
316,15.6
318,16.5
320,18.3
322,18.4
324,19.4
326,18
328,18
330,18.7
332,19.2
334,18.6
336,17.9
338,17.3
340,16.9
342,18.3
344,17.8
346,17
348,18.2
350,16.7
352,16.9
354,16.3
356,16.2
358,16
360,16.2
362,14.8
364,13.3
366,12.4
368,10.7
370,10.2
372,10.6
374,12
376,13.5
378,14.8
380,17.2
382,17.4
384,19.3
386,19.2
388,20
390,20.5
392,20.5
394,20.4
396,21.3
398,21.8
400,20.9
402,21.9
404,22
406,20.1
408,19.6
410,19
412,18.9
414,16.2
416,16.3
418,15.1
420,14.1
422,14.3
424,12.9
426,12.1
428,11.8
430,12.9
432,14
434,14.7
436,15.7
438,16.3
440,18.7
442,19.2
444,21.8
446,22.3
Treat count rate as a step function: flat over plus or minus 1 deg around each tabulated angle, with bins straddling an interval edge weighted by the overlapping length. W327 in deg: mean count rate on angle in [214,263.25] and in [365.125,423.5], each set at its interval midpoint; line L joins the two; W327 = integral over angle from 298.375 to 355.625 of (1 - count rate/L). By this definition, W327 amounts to -2.22 deg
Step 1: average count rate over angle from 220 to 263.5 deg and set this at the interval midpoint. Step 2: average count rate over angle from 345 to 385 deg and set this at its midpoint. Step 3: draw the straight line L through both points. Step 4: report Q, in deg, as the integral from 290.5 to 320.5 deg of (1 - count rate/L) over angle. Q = -3.1 deg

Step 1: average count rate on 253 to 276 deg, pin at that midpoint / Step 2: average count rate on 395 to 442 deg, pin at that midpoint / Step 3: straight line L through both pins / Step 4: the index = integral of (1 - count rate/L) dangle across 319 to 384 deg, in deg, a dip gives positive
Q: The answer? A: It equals 3.2 deg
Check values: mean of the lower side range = 17.1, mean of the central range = 16.2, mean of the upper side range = 17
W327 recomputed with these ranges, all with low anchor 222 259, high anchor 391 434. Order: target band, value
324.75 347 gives -1.7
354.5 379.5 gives 5.1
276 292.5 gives -2.2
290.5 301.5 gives -1.3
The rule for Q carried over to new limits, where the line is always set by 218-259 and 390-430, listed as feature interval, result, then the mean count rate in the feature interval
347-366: 1.5 deg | 15.9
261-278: -1.0 deg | 17.2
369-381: 3.0 deg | 13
